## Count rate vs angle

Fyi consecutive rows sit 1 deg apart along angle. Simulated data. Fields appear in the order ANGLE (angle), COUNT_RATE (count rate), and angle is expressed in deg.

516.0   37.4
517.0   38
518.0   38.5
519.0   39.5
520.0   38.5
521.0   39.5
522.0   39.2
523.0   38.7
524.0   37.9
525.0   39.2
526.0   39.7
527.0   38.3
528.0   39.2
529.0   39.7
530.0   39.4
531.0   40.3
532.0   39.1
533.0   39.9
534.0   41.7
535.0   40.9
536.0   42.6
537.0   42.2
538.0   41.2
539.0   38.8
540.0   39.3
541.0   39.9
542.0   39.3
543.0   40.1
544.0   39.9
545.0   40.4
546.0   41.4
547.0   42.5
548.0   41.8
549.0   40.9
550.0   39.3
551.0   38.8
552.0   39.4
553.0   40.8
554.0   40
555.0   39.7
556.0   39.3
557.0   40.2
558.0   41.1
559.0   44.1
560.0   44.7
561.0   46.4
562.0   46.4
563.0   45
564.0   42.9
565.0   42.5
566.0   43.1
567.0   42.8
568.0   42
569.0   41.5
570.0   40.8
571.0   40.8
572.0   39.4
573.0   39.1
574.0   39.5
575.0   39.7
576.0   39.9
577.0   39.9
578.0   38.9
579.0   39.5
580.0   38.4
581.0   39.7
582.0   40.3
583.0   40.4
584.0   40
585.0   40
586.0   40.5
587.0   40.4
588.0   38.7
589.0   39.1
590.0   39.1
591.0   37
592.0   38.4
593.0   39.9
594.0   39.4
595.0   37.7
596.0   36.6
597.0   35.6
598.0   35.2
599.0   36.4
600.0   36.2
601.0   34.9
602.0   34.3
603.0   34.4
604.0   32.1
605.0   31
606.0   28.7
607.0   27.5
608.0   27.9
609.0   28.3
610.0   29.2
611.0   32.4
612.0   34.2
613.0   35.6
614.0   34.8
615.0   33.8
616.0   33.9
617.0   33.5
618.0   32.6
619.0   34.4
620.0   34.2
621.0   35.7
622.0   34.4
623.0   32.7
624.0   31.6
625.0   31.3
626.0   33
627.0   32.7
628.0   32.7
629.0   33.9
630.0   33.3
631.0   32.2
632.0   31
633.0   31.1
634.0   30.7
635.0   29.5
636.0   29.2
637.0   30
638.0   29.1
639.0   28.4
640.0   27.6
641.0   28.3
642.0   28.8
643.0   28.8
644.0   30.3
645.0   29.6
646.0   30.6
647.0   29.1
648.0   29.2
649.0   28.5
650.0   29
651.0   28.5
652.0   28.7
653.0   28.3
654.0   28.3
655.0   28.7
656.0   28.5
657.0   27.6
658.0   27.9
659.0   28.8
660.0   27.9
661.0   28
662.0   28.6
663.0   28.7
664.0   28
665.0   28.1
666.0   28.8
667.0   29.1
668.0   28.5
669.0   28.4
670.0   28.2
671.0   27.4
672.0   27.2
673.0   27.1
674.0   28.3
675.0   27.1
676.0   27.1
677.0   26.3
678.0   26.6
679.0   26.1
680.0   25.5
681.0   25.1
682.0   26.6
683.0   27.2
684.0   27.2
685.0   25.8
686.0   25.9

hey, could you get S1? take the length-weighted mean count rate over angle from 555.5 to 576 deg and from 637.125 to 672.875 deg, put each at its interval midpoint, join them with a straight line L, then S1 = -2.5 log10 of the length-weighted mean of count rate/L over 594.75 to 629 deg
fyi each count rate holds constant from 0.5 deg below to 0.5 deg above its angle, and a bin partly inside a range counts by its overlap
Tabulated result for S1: 0.06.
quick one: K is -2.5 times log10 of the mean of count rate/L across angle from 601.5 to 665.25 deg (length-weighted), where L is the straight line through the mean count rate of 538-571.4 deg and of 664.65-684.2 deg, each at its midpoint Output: 0.05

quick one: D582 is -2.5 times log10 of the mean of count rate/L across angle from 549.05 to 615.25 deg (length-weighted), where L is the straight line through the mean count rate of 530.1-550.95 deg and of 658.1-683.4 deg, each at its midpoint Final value -0.054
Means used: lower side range 40.5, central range 38.3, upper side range 27.6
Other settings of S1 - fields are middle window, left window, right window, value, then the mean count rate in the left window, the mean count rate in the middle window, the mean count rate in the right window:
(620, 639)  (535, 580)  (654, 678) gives 0.02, 41.1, 31.9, 28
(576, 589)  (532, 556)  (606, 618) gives -0.12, 40.4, 39.7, 31.8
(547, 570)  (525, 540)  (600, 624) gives -0.12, 40.1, 41.9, 32.7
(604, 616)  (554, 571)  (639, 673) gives 0.13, 42.5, 31.4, 28.5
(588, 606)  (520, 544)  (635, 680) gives -0.07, 39.8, 36.2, 28.3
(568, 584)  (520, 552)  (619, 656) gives -0.10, 40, 39.9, 30.6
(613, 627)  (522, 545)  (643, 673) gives -0.05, 39.9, 33.6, 28.5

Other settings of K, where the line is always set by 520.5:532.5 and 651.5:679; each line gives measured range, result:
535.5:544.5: -0.06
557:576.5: -0.17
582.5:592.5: -0.15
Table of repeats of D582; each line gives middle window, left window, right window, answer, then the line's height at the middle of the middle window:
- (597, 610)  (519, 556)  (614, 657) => 0.053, 33.8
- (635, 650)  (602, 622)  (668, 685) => 0.027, 29.8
